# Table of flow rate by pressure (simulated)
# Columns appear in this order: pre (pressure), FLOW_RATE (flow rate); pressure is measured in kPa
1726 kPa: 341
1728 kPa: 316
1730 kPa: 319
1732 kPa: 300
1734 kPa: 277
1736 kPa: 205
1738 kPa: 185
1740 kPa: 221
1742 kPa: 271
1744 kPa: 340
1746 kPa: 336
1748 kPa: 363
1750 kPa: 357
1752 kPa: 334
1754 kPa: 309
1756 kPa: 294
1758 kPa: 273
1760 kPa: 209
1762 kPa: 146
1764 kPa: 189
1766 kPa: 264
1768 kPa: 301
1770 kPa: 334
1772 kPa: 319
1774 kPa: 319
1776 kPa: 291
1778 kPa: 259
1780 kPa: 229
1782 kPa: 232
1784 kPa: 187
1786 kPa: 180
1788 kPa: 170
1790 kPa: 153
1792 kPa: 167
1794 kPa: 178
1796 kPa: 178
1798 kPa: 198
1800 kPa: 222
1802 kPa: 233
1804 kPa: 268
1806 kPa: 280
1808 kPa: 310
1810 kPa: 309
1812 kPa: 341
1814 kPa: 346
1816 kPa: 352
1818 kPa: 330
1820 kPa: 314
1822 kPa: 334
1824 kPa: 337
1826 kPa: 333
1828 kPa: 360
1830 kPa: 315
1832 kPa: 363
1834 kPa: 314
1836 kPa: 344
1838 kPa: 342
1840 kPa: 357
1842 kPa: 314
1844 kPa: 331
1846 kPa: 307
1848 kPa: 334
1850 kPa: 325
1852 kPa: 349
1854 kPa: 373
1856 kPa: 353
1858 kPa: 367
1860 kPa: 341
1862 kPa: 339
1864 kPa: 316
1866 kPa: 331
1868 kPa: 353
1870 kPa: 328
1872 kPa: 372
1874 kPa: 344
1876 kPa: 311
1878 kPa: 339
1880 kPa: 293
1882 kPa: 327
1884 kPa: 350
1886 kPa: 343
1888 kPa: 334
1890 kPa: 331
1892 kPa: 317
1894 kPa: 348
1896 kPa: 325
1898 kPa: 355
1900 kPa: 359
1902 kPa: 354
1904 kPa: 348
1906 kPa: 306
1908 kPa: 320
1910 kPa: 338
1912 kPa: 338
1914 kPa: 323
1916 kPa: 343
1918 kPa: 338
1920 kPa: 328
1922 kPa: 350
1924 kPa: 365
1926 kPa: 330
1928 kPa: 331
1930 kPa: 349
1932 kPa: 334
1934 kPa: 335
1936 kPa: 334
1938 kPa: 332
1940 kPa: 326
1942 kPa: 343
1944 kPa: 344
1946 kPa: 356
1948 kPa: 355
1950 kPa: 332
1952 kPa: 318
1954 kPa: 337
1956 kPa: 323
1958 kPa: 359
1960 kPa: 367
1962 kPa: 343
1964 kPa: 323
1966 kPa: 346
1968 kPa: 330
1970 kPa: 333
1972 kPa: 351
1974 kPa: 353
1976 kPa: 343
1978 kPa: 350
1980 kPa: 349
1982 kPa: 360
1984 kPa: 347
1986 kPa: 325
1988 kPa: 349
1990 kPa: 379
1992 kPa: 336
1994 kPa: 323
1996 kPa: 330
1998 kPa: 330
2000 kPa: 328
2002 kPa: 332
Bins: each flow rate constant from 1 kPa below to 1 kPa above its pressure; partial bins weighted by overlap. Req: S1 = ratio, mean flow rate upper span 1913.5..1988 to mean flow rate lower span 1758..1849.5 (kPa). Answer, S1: 1.23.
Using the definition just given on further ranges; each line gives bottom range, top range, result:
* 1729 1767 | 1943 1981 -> 1.25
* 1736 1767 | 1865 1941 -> 1.24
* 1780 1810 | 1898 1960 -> 1.58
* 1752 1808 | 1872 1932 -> 1.40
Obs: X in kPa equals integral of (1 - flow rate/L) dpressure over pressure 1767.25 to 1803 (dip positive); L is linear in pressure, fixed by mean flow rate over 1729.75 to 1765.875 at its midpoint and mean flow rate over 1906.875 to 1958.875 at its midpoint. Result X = 6.9 kPa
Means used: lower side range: 273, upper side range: 338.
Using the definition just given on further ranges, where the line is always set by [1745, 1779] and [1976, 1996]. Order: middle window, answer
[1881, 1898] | -0.8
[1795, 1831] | 0.4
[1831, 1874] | -4.1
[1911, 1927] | -0.5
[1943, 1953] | -0.2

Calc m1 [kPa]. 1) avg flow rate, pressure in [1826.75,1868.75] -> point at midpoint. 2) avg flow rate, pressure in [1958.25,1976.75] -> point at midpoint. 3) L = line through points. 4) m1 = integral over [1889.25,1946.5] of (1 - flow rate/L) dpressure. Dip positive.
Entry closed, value 0.7 kPa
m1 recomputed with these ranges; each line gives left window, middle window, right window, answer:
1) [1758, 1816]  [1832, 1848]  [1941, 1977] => -3.3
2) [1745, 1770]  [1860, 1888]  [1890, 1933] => -0.9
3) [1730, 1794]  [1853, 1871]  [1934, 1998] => -2.7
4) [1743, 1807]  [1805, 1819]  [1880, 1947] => -2.4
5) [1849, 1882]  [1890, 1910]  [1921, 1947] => 0.2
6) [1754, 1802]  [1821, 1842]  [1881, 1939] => -4.9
